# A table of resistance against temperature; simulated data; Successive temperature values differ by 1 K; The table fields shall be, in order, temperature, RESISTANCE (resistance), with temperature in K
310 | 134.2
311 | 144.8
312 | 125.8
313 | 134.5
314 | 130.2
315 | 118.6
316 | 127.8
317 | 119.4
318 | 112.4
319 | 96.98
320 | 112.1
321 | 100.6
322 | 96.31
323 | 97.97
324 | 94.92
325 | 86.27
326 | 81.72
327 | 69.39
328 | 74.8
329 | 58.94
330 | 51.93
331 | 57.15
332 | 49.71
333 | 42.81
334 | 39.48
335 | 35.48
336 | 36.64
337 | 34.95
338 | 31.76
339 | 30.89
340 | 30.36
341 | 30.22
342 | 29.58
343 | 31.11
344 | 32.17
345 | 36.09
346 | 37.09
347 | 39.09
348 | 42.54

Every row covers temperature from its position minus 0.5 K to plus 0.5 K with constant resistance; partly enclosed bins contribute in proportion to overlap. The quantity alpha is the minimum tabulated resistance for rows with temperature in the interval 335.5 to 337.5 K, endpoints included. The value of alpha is 34.95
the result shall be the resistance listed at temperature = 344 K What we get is 32.17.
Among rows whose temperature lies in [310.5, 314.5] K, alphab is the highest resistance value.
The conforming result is 144.8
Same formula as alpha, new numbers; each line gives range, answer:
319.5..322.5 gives 96.31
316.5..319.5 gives 96.98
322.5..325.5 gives 86.27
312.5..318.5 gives 112.4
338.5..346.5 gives 29.58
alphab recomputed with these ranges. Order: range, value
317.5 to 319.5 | 112.4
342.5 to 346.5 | 37.09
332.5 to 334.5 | 42.81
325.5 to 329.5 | 81.72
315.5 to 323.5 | 127.8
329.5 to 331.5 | 57.15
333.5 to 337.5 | 39.48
